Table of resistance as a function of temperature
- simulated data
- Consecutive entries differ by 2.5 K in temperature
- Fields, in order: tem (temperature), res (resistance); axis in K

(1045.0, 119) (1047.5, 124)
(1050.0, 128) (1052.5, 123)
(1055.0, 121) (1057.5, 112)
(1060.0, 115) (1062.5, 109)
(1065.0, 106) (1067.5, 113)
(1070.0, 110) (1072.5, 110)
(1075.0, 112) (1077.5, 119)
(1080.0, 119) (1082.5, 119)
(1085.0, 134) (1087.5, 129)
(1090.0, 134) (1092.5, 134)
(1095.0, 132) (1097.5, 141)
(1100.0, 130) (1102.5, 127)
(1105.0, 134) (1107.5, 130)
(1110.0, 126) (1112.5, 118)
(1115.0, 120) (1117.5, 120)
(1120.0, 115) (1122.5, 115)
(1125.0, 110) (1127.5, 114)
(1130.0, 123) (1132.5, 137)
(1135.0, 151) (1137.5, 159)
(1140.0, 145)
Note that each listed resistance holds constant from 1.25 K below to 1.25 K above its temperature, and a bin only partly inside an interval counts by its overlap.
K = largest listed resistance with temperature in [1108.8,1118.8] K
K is 126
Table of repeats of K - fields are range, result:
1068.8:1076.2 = 112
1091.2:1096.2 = 134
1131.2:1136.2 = 151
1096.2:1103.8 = 141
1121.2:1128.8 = 115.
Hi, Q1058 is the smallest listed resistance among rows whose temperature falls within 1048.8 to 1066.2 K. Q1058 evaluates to 106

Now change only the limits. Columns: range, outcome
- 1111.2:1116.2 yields 118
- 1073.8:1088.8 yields 112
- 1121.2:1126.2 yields 110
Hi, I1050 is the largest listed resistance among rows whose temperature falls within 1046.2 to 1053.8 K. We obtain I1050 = 128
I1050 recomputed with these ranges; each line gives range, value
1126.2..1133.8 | 137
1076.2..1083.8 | 119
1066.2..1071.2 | 113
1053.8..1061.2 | 121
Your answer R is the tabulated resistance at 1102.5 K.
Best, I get 127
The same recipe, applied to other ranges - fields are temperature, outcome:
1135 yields 151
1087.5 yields 129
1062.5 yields 109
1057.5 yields 112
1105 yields 134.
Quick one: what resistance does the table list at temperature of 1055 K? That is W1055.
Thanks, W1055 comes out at 121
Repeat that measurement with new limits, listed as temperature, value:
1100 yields 130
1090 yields 134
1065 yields 106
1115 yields 120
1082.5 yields 119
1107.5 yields 130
